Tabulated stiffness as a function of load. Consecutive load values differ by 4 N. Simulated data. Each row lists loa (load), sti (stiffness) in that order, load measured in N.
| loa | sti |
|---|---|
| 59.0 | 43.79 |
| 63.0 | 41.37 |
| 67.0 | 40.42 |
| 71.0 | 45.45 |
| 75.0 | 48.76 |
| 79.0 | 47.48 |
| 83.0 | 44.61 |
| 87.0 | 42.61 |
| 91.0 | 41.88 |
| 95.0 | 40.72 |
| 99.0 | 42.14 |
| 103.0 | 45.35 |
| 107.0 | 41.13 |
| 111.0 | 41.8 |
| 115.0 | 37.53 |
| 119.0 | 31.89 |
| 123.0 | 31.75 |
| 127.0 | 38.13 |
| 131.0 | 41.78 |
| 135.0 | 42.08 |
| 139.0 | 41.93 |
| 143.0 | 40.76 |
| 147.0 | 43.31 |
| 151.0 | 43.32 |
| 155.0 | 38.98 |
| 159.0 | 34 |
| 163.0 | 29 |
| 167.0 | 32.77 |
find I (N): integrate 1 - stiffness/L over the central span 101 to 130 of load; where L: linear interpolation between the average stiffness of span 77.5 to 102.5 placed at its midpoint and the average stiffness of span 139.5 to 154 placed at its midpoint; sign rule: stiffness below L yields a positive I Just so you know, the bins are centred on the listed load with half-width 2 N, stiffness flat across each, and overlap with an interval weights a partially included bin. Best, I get 3.0 N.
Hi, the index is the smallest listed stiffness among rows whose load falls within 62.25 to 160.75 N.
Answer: 31.75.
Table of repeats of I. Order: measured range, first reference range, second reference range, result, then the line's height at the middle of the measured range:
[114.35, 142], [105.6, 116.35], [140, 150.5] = 2.2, 41.2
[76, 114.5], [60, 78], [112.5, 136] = -2.1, 40.8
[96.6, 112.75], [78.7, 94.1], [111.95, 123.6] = -1.8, 38.4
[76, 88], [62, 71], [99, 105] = -0.7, 42.9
